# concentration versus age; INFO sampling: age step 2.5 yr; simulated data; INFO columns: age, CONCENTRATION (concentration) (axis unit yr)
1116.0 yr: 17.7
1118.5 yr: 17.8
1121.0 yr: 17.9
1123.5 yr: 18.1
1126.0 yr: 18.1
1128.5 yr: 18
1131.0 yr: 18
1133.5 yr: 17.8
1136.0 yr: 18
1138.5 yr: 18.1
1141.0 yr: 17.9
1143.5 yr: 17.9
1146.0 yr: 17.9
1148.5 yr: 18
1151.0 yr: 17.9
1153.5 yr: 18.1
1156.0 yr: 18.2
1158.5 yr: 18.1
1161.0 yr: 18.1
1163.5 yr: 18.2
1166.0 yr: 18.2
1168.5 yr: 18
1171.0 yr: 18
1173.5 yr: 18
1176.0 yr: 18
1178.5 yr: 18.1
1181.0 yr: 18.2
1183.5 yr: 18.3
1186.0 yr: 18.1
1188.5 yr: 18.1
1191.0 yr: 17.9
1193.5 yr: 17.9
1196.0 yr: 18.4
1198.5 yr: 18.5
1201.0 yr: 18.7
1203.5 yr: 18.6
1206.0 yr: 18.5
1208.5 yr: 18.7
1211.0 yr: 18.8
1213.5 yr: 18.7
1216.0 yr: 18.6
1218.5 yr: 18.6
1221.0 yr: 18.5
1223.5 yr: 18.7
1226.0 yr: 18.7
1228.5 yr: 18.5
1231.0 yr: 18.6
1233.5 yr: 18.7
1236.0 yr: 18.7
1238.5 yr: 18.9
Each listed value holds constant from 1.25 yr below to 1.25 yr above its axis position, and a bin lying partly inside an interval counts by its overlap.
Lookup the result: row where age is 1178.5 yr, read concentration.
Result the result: 18.1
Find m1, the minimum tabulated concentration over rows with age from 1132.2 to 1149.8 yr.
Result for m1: 17.8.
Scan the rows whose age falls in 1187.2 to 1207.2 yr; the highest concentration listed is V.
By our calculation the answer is 18.7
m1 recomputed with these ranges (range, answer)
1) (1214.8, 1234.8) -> 18.5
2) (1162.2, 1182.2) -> 18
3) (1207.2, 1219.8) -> 18.6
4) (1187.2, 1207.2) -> 17.9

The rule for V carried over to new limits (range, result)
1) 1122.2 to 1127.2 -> 18.1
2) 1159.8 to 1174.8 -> 18.2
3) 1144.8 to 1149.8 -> 18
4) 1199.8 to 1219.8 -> 18.8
